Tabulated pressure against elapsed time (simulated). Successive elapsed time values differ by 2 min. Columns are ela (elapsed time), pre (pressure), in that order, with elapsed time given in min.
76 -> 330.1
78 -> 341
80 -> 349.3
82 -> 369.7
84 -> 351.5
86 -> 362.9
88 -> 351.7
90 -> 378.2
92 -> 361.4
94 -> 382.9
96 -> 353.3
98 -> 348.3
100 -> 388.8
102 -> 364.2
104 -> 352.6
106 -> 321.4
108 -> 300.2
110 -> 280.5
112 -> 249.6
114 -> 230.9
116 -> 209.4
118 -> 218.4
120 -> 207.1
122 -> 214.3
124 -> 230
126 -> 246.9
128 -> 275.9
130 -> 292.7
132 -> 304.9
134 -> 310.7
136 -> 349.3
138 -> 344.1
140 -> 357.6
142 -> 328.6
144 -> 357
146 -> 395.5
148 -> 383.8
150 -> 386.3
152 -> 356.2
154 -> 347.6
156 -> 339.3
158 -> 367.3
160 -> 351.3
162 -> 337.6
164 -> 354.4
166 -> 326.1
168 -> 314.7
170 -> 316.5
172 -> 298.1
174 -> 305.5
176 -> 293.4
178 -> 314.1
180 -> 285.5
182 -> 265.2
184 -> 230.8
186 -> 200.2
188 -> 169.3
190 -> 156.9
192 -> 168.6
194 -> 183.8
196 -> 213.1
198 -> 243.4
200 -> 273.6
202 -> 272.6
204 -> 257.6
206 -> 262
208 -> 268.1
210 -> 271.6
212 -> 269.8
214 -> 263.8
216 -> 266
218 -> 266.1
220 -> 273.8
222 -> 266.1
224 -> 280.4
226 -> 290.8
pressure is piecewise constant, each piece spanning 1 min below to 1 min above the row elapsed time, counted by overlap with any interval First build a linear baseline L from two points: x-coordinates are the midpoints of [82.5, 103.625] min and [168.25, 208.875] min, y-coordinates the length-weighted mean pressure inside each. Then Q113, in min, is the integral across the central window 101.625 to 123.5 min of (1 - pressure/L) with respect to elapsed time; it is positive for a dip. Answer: 5.0 min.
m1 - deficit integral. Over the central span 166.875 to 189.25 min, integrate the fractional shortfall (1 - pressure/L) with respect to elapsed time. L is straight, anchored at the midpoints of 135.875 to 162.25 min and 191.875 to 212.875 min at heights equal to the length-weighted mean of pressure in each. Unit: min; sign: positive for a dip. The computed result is 2.1 min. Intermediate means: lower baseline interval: 358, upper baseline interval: 247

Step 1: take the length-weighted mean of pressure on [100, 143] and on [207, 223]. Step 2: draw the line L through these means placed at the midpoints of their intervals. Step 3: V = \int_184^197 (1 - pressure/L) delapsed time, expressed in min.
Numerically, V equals 4.2 min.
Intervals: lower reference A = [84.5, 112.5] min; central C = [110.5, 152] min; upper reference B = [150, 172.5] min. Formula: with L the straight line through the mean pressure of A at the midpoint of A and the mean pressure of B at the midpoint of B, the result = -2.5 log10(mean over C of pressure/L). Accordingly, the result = 0.16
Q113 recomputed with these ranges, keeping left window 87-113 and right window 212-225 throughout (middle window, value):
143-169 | -4.0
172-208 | 5.5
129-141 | -0.3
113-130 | 4.9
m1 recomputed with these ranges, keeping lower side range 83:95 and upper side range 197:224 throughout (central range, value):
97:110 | 0.5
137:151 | -2.0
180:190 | 2.4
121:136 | 2.7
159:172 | -1.2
